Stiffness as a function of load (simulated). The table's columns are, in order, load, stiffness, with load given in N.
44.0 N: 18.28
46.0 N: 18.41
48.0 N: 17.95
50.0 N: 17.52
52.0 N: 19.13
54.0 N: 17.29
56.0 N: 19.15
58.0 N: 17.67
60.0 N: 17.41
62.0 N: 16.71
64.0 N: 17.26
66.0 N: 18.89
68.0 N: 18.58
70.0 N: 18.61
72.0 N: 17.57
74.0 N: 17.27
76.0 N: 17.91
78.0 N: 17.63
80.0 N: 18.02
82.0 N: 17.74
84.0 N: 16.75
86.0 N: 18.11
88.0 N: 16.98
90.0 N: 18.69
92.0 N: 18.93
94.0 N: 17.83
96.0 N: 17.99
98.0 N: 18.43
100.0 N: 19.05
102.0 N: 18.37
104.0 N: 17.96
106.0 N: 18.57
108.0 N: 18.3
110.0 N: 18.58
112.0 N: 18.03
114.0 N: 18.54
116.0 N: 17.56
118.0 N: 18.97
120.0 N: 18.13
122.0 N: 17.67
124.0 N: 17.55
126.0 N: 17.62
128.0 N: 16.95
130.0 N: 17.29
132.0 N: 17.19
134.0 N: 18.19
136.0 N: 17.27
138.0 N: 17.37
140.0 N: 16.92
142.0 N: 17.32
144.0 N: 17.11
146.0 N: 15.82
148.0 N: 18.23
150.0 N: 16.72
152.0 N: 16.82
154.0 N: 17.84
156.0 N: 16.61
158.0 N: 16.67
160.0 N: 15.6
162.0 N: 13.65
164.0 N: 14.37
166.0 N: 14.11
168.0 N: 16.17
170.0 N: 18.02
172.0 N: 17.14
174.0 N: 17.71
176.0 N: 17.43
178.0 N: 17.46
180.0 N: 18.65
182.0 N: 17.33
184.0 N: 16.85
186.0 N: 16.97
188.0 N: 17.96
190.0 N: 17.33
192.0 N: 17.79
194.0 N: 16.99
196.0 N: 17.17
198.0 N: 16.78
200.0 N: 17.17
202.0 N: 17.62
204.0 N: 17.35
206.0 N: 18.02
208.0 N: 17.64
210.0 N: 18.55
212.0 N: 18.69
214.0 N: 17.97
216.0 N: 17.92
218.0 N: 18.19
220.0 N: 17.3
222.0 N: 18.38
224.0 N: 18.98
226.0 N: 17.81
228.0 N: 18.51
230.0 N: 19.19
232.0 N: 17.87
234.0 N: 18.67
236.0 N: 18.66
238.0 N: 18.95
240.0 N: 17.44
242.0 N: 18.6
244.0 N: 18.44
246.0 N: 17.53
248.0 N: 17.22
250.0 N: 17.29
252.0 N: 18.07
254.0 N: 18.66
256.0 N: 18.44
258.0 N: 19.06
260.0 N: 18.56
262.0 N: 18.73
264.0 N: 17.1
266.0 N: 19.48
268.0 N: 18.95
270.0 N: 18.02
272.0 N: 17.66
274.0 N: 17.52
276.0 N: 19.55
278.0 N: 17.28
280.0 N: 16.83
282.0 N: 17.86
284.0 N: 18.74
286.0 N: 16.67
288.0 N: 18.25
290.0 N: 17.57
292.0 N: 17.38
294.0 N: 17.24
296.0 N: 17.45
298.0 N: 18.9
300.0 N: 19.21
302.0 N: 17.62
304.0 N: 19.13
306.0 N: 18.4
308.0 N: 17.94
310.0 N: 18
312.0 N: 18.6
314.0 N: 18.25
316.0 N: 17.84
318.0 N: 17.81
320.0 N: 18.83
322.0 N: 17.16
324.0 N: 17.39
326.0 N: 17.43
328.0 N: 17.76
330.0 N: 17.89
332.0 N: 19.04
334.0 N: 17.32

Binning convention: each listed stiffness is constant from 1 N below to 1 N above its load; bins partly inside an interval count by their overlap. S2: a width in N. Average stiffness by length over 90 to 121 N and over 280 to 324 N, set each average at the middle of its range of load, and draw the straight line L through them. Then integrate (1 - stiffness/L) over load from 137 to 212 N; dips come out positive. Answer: 4.9 N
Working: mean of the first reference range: 18.4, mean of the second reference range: 18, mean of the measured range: 17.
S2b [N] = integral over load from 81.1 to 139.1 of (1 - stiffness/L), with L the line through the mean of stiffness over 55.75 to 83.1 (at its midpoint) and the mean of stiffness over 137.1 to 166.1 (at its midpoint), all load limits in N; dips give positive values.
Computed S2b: -2.8 N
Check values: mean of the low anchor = 17.8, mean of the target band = 18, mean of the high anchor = 16.4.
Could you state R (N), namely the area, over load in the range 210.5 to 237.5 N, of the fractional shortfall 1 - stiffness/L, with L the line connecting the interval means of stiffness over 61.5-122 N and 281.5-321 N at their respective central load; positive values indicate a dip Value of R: -0.4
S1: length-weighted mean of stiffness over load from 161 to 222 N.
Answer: 17.2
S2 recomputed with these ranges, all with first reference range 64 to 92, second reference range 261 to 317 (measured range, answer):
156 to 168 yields 1.90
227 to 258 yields -0.38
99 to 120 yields -0.51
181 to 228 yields 0.81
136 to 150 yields 0.67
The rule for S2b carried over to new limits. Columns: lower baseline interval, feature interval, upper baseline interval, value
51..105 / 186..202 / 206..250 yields 0.74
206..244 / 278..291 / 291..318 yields 0.39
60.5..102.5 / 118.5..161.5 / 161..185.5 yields -0.21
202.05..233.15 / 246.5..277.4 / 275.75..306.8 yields -0.39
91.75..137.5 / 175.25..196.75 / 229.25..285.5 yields 0.79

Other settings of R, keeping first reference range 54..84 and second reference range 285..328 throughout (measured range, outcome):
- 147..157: 0.4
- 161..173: 1.5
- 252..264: -0.4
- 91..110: -0.6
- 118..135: 0.2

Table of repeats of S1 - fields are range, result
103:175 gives 17.2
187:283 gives 18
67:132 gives 18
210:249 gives 18.2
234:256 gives 18.1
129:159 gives 17.2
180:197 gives 17.4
